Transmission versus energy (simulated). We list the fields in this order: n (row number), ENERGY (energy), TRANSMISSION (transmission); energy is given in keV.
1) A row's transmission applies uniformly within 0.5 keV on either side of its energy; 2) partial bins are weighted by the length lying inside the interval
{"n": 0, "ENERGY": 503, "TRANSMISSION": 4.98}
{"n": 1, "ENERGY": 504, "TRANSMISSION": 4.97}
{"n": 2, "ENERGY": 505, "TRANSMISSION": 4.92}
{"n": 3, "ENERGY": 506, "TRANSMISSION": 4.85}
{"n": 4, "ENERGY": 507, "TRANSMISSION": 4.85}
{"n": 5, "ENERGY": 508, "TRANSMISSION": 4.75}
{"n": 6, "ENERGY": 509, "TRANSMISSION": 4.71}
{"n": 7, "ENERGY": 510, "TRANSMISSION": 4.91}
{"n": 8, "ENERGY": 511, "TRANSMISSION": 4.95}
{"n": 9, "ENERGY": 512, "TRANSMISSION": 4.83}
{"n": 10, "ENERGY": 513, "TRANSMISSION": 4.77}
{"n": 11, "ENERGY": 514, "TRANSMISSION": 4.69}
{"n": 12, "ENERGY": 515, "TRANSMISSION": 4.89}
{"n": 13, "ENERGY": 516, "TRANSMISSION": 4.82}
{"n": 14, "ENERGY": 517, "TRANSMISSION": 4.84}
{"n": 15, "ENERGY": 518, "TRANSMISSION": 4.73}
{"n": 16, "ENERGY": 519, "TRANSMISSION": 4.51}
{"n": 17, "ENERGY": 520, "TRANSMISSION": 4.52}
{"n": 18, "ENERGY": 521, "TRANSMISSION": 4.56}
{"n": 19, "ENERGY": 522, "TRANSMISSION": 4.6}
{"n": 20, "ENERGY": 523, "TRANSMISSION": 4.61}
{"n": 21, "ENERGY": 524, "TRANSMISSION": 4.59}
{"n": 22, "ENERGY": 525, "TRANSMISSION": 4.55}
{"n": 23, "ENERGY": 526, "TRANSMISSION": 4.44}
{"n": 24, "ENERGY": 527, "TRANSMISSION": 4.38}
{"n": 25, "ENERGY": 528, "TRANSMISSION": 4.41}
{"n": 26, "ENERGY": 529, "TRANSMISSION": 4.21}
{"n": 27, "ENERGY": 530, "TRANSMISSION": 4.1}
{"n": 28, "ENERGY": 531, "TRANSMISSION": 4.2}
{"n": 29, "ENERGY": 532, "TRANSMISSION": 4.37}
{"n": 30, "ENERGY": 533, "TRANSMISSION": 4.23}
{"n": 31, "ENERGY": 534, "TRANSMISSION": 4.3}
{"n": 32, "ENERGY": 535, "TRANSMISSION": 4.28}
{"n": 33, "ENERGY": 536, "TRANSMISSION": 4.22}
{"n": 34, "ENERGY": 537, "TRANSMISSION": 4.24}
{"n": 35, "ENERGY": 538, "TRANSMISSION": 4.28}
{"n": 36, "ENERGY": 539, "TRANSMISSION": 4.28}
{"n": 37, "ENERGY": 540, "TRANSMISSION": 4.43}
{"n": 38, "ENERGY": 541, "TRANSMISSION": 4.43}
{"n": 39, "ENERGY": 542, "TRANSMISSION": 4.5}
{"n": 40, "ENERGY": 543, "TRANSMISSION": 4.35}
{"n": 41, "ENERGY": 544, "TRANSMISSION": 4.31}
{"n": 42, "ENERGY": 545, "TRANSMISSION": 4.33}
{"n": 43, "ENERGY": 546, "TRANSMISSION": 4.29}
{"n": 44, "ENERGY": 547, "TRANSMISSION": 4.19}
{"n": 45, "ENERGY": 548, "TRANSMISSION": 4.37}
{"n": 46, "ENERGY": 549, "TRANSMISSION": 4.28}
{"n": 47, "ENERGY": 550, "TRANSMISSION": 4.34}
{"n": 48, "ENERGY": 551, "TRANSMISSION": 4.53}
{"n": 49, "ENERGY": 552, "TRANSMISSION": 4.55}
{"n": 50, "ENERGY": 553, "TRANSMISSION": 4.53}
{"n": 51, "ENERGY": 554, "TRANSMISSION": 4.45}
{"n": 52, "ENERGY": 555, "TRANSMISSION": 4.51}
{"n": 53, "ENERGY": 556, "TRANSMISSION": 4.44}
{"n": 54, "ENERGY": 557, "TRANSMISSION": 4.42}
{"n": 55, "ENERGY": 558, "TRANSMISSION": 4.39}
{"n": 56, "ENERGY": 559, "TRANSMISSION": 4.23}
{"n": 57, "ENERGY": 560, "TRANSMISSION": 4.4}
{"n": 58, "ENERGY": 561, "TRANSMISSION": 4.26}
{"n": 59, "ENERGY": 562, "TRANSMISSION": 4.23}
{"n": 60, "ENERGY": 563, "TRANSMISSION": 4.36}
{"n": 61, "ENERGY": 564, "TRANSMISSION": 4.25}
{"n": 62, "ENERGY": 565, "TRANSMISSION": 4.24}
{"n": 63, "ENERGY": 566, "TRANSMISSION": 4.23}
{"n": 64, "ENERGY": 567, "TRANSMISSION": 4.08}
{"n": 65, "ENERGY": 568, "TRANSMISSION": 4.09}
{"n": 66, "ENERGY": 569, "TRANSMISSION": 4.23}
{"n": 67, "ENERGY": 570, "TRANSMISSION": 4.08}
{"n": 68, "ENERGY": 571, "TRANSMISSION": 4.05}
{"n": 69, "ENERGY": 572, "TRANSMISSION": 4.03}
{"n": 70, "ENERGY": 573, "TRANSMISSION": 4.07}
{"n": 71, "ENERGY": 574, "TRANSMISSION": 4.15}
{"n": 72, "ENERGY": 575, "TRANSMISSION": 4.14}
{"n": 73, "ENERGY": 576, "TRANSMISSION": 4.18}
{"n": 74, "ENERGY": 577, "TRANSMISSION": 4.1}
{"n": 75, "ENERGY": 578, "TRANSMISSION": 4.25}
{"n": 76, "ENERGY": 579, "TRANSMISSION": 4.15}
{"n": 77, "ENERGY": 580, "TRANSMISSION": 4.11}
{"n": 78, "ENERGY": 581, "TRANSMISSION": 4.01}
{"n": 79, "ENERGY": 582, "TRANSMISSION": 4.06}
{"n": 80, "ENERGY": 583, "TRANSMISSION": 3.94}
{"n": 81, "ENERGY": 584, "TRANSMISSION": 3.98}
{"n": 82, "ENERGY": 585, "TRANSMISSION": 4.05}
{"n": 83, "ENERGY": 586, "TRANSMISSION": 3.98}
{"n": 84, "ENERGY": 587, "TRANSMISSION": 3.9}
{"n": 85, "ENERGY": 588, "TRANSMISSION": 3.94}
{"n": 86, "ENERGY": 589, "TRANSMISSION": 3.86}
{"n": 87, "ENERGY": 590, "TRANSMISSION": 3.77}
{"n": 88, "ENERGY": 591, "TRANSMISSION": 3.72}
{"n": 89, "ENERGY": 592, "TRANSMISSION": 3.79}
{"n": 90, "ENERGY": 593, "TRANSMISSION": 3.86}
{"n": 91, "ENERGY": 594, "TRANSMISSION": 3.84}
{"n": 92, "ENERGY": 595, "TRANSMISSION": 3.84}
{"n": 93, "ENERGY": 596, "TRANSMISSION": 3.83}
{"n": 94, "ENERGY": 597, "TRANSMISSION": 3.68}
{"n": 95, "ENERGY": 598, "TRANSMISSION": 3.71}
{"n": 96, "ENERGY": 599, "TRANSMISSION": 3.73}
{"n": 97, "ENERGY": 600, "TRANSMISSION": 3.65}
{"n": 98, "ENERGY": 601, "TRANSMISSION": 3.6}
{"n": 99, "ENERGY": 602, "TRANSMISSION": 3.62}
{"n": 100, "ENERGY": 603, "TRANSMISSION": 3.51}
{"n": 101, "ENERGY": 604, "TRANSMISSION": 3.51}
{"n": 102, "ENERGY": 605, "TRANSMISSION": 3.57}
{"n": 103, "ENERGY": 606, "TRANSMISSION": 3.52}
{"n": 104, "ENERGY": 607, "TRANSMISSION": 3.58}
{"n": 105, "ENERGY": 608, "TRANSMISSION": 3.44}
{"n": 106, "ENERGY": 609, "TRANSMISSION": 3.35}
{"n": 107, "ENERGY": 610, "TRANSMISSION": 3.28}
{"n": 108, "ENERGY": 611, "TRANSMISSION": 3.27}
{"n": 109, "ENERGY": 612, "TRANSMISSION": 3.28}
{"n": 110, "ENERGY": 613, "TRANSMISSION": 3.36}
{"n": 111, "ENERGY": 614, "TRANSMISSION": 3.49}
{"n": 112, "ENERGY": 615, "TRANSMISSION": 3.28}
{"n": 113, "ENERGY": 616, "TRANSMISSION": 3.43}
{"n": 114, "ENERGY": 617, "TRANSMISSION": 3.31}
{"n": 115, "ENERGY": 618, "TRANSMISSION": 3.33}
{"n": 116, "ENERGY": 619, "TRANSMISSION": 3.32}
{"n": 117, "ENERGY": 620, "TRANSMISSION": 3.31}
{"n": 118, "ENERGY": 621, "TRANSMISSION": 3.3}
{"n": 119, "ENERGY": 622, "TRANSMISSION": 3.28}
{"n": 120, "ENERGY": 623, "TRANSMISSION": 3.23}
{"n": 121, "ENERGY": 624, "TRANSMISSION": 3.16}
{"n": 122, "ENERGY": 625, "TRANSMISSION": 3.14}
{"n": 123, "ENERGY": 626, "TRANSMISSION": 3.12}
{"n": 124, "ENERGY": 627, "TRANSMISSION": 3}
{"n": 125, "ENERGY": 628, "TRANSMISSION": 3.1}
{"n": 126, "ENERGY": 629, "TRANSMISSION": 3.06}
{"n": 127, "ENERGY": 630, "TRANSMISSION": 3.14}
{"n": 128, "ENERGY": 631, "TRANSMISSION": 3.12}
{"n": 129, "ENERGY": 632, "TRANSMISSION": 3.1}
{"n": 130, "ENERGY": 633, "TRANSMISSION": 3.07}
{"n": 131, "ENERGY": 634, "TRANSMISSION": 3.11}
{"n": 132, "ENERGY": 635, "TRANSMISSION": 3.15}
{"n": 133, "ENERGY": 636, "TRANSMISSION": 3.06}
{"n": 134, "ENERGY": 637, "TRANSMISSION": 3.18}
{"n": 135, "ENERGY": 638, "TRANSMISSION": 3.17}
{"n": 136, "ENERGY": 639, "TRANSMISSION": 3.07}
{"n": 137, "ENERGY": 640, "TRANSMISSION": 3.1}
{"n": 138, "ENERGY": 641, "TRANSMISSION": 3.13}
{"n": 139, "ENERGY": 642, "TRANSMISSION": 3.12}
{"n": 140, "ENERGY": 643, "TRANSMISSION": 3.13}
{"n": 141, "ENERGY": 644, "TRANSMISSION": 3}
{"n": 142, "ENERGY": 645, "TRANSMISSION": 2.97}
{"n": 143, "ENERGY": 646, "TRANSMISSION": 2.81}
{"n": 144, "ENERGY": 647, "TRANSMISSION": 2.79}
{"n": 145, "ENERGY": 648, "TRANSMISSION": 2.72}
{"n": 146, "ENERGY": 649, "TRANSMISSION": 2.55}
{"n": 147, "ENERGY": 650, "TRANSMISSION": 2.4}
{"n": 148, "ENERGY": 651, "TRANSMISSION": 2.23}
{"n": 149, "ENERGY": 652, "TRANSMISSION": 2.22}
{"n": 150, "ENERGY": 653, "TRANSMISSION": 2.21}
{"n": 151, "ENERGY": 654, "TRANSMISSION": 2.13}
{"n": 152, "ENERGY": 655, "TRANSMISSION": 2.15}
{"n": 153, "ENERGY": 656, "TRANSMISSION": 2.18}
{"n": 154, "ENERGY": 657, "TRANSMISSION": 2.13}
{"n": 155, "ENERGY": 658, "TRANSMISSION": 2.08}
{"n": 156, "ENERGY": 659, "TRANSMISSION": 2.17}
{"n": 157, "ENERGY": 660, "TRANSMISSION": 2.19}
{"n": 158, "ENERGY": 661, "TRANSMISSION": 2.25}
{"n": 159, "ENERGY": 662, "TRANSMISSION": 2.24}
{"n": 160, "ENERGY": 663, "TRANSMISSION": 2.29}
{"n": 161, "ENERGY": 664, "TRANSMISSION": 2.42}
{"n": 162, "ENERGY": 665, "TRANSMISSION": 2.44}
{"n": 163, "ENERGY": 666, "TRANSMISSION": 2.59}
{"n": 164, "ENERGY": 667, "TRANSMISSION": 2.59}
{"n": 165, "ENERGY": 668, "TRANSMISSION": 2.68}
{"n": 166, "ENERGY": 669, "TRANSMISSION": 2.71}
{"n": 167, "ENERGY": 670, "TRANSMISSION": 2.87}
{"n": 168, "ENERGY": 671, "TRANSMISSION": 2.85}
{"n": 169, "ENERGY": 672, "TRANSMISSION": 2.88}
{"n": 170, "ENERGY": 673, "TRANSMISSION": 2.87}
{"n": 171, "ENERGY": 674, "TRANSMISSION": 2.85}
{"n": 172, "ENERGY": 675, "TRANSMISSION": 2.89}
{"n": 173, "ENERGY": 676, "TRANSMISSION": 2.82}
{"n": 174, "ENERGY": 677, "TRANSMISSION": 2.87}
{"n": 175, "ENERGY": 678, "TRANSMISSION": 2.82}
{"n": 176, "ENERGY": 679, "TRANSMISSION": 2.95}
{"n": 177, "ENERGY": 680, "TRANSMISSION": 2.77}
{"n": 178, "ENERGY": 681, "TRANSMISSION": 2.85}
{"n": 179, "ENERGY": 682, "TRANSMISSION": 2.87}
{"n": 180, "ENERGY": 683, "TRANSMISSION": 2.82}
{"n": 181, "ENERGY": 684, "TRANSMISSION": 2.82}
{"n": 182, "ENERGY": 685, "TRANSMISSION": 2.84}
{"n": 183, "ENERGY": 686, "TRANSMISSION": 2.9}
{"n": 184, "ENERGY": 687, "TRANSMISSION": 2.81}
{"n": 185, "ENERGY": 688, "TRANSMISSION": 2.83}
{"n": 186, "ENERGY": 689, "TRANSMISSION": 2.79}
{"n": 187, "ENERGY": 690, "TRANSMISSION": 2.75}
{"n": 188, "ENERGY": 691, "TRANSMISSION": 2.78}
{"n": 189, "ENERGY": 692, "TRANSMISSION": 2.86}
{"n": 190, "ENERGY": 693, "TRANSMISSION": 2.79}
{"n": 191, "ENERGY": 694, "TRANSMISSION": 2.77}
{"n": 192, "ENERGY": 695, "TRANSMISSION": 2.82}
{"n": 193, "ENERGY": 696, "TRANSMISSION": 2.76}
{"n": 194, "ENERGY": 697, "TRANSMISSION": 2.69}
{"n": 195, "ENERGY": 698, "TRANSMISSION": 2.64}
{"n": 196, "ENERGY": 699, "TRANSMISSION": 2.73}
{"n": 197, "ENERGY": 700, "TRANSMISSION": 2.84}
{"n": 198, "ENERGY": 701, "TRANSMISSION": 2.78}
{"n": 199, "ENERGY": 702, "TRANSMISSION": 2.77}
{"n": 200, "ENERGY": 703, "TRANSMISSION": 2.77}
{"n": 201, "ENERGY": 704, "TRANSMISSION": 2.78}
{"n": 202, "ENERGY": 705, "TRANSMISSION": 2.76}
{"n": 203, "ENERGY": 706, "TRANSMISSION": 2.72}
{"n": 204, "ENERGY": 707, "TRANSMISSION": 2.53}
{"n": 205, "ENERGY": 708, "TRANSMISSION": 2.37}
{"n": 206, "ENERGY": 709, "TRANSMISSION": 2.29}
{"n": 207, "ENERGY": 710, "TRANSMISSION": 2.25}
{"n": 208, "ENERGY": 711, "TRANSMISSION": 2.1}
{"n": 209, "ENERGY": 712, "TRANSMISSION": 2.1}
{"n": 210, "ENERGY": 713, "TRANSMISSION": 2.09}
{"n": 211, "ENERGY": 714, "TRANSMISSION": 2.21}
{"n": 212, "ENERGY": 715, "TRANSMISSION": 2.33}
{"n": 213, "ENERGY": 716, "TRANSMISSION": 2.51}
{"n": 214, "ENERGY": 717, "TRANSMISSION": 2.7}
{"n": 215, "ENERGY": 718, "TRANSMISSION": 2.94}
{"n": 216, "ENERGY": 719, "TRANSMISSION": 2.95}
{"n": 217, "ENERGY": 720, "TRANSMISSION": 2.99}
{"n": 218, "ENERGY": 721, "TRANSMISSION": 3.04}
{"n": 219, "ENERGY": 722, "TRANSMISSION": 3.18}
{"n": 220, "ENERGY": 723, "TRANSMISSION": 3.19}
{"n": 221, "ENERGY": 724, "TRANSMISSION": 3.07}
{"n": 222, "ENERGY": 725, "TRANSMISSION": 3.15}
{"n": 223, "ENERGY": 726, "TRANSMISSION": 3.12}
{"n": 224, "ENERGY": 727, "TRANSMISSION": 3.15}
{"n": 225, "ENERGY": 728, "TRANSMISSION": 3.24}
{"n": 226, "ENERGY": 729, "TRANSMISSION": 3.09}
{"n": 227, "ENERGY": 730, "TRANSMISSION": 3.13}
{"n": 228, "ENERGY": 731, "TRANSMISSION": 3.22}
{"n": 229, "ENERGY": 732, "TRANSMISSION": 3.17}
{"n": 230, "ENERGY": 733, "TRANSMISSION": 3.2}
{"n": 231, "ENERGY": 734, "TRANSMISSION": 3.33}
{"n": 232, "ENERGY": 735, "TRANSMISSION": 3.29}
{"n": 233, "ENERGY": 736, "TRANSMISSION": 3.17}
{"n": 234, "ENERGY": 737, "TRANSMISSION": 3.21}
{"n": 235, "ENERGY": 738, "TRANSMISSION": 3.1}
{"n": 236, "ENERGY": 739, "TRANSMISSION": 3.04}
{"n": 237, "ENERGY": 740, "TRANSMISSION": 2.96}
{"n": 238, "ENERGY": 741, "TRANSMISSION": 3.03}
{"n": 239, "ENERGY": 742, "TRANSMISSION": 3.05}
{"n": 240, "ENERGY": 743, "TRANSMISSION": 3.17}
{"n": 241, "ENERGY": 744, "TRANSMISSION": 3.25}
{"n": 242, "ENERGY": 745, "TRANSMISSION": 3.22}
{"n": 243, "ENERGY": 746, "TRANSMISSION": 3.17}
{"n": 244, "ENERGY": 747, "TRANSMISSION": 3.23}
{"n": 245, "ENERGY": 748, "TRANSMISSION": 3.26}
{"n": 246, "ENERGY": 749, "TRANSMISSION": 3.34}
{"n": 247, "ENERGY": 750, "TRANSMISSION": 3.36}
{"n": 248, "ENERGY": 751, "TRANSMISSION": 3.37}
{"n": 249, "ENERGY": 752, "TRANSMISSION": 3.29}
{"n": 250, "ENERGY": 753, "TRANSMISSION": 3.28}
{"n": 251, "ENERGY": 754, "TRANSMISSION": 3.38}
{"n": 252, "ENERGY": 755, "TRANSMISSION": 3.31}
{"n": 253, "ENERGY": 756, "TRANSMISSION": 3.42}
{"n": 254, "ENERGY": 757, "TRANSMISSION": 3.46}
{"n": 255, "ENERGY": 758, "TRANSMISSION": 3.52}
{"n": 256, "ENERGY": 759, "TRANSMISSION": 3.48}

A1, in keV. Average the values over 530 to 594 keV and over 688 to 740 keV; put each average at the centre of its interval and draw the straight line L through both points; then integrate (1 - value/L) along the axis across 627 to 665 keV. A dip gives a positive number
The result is 8.3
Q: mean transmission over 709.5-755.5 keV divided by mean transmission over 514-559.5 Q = 0.68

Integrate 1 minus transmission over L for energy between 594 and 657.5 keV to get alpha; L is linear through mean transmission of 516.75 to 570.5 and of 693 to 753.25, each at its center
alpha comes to 9.9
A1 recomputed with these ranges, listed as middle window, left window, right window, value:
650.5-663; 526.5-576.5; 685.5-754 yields 4.5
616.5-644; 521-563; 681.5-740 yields 3.1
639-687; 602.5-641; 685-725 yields 5.3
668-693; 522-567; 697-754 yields 3.5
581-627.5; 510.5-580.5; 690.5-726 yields 2.6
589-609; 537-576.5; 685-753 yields 1.3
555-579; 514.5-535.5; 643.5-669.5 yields -2.5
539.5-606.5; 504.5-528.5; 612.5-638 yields -2.9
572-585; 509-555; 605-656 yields -1.0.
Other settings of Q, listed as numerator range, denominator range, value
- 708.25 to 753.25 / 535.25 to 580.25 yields 0.70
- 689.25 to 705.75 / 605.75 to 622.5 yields 0.82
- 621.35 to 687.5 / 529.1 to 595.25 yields 0.66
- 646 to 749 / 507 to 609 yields 0.65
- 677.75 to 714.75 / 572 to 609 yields 0.69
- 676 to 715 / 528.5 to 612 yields 0.66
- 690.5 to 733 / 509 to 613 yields 0.67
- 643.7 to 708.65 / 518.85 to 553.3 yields 0.60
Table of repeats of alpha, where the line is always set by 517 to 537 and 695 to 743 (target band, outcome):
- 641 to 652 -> 2.2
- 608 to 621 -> 1.3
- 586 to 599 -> 0.2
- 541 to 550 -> -0.1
